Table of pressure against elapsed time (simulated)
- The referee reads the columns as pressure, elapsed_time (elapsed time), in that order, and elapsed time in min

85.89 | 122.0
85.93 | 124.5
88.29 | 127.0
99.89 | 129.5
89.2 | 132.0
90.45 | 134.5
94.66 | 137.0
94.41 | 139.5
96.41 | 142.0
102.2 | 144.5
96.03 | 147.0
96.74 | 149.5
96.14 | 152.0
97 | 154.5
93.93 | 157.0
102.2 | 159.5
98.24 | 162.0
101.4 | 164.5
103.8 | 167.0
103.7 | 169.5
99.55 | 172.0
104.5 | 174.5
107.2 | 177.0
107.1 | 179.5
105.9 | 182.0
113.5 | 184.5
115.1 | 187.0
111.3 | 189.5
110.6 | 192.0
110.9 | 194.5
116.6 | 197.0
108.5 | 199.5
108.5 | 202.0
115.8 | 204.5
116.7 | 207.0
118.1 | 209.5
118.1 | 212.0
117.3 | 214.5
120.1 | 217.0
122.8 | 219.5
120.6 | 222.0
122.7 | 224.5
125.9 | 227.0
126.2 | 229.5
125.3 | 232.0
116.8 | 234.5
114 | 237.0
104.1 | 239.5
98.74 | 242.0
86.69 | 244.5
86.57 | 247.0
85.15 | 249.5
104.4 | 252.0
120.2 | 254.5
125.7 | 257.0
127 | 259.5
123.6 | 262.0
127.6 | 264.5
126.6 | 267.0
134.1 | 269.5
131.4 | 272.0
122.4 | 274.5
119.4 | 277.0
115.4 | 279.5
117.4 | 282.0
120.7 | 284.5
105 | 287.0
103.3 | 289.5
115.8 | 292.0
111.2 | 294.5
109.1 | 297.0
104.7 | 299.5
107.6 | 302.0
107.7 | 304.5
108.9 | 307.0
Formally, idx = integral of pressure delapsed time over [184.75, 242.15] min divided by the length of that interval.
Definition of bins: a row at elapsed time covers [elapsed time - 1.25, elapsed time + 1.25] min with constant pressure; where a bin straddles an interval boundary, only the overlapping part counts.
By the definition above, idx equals 116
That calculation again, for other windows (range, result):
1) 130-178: 98.3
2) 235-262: 106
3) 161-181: 103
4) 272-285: 120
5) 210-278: 117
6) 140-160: 97.3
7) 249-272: 121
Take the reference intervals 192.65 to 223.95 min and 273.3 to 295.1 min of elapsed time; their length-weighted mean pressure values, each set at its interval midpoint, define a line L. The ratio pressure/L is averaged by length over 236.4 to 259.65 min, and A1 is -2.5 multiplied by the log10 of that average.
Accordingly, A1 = 0.11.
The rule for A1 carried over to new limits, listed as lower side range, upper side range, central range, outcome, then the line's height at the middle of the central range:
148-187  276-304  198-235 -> -0.124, 106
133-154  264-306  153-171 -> -0.016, 98.5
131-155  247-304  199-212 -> -0.093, 105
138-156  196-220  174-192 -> -0.013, 108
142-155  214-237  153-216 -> 0.007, 109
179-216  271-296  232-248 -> 0.112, 115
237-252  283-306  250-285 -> -0.196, 102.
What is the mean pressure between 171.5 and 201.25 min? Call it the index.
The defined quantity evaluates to 109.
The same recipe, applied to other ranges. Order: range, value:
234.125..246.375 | 102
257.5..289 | 122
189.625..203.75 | 111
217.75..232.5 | 124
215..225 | 121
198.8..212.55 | 114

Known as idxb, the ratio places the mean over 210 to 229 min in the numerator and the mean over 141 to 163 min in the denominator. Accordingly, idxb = 1.2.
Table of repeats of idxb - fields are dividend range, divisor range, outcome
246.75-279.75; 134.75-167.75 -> 1.22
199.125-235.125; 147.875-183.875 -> 1.18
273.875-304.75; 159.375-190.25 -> 1.06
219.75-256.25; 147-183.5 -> 1.09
